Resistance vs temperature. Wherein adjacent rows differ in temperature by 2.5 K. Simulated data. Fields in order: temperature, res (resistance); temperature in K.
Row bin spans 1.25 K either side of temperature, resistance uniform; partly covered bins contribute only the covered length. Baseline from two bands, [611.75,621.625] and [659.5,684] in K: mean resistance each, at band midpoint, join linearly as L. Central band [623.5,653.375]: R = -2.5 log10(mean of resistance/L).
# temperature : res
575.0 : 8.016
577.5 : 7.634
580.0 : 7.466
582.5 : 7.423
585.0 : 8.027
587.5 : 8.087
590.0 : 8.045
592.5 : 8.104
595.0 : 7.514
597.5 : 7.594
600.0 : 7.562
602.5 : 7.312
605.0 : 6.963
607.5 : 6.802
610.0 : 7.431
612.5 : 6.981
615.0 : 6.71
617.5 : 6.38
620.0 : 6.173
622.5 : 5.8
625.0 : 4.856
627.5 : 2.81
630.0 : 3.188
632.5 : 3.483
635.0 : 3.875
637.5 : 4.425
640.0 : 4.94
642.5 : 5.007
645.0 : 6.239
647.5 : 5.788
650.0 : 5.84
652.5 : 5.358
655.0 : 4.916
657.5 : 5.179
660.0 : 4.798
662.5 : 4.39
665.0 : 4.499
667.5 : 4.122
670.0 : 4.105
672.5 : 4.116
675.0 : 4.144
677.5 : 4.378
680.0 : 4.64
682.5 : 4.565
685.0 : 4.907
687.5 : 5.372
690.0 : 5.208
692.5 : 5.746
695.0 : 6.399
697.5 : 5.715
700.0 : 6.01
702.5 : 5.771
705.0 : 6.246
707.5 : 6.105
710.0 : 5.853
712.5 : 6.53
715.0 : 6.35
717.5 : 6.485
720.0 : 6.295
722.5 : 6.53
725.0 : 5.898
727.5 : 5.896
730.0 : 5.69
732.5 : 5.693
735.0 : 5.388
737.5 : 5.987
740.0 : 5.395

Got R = 0.20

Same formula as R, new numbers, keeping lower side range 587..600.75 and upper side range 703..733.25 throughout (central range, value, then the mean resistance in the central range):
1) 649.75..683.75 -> 0.43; 4.61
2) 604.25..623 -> 0.13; 6.68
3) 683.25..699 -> 0.17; 5.53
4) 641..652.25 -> 0.24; 5.67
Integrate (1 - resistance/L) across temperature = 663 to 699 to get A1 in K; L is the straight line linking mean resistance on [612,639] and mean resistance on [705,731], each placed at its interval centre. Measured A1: 5.28 K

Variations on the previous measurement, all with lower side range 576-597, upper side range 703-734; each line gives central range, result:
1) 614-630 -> 4.6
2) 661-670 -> 3.3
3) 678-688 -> 2.7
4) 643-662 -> 4.3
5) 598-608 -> 0.5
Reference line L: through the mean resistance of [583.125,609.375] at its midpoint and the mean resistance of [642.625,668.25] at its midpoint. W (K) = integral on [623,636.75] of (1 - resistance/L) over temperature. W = 5.3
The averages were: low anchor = 7.59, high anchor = 5.13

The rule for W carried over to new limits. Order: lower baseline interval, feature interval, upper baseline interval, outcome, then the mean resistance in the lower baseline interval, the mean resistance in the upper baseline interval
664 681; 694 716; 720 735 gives -3.6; 4.28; 5.92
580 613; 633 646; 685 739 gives 4.0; 7.54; 5.93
